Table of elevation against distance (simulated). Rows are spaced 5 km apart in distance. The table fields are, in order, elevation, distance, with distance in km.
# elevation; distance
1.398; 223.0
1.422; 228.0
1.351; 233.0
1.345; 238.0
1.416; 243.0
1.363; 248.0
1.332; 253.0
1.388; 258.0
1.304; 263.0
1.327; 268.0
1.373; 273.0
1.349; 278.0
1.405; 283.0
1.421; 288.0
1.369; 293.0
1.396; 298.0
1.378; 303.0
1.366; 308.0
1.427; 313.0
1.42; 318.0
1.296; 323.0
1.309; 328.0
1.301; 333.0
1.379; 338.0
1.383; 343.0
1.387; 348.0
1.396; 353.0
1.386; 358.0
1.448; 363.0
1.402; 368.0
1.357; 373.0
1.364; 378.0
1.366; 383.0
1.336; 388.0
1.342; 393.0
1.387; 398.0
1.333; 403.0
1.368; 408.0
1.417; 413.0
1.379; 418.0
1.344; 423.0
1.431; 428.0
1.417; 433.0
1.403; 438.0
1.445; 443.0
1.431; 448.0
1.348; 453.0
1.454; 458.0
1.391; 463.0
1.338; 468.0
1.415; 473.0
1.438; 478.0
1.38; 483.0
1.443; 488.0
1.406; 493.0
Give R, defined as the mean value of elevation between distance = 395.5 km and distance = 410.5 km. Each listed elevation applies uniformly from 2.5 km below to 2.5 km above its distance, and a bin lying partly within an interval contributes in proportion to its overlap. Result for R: 1.36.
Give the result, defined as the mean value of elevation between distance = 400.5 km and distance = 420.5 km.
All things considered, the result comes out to 1.37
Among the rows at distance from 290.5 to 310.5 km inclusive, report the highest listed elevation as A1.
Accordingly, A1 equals 1.396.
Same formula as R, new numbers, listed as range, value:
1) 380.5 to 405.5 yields 1.35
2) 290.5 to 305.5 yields 1.38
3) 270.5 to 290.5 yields 1.39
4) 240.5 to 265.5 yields 1.36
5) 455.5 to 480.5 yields 1.41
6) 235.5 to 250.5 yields 1.37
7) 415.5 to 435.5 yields 1.39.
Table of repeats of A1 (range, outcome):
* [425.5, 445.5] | 1.445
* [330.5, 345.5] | 1.383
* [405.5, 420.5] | 1.417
